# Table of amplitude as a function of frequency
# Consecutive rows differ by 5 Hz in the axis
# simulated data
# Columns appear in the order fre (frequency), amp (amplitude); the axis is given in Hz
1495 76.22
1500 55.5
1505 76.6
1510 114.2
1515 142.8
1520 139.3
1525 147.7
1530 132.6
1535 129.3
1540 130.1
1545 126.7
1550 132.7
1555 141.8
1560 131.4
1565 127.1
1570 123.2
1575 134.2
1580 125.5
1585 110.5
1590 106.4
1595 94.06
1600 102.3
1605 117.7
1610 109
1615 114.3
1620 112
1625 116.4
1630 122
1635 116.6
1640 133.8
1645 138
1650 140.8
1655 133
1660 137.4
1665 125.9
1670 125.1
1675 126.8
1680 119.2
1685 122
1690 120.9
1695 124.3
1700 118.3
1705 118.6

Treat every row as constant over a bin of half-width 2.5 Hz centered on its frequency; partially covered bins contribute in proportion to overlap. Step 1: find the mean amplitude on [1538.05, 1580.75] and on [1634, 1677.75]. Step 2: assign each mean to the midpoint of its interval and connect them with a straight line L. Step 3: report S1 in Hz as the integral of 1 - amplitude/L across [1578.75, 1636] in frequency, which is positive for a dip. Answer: 8.3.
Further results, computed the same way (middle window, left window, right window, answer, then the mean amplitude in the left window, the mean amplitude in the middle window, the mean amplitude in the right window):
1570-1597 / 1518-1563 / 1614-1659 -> 3.2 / 134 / 115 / 126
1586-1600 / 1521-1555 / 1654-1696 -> 3.1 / 134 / 102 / 126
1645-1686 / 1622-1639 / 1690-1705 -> -3.2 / 120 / 130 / 121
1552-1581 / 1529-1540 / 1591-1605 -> -3.6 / 131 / 131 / 103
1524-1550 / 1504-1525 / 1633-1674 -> -1.4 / 125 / 132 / 131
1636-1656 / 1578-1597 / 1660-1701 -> -2.8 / 109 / 135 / 124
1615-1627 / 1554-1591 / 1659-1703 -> 1.0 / 125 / 114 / 124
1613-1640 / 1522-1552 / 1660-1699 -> 2.0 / 133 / 118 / 124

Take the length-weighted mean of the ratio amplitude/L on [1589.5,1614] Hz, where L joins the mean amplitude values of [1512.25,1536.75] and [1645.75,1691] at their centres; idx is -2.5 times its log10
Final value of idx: 0.24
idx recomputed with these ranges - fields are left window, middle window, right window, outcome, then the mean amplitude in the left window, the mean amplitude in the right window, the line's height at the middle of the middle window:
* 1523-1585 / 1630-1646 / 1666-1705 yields -0.018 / 131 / 122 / 125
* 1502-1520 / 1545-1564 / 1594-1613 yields -0.206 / 114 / 107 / 110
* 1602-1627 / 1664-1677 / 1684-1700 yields -0.057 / 114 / 122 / 120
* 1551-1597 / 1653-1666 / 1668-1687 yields -0.082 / 122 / 123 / 123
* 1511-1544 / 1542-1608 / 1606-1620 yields 0.016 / 135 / 112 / 123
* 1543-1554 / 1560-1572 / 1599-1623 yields -0.004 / 131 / 112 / 126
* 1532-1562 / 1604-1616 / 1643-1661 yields 0.194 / 132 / 137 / 135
